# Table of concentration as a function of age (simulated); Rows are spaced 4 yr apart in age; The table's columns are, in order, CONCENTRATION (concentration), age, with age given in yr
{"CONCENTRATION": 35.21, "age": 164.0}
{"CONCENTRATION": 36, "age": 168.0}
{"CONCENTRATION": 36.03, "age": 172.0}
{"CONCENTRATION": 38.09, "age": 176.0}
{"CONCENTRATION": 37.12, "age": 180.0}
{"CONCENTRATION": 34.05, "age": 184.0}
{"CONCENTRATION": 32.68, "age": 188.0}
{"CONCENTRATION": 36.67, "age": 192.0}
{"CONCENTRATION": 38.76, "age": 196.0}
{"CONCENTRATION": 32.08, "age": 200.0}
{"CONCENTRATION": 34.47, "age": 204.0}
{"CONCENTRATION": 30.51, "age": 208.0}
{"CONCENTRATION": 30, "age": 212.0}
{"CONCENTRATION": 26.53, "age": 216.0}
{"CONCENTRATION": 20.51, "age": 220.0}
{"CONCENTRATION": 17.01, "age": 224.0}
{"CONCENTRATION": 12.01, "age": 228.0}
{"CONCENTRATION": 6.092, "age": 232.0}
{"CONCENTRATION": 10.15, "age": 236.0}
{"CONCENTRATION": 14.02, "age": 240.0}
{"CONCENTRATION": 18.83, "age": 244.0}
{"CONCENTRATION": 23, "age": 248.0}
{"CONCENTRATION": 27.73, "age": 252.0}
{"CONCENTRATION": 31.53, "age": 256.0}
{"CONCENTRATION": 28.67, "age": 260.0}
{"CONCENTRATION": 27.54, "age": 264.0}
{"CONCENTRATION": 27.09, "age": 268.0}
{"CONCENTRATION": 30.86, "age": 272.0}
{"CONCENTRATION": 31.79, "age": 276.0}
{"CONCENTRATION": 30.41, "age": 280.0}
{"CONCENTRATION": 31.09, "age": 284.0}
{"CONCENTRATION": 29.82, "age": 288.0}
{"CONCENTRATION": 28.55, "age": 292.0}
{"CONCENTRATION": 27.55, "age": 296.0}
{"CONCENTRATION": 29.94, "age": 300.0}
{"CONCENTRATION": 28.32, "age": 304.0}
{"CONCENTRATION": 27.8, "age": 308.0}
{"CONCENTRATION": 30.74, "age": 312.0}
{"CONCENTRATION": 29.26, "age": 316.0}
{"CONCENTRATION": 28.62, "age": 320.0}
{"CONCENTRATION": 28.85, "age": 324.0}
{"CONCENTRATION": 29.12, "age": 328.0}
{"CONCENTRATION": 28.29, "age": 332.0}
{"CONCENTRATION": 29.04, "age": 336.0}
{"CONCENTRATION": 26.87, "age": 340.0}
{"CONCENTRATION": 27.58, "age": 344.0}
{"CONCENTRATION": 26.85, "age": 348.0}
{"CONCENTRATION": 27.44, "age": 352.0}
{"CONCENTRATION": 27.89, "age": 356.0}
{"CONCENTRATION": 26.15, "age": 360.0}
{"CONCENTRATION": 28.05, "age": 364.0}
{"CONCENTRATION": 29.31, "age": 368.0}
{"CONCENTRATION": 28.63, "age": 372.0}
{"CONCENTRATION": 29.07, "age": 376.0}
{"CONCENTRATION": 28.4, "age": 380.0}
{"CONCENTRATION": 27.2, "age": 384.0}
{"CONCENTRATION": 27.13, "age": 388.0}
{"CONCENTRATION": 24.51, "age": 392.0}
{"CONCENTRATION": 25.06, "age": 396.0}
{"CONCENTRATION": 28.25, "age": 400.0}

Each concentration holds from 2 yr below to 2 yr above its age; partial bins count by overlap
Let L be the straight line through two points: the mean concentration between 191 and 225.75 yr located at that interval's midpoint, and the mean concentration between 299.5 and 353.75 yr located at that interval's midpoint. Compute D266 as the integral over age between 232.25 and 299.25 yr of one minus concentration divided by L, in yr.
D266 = 7.5 yr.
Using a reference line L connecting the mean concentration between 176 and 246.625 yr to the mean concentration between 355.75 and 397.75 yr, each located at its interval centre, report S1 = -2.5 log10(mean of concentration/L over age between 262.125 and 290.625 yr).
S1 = -0.13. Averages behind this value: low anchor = 25.7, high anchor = 27.4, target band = 29.8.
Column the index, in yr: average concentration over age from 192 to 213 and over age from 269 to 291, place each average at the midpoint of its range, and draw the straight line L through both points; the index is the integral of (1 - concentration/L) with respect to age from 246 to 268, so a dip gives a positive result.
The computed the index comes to 2.7 yr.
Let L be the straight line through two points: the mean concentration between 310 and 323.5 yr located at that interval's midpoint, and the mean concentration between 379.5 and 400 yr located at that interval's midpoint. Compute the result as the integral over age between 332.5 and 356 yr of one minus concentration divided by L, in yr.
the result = 0.6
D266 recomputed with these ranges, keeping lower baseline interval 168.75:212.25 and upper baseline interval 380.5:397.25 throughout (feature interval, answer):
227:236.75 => 7.08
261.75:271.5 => 1.12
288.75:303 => 0.71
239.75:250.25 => 4.16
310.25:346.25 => 0.23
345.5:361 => 0.34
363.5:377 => -0.89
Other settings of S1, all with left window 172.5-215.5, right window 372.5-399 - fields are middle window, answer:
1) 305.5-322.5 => 0.02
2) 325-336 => 0.01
